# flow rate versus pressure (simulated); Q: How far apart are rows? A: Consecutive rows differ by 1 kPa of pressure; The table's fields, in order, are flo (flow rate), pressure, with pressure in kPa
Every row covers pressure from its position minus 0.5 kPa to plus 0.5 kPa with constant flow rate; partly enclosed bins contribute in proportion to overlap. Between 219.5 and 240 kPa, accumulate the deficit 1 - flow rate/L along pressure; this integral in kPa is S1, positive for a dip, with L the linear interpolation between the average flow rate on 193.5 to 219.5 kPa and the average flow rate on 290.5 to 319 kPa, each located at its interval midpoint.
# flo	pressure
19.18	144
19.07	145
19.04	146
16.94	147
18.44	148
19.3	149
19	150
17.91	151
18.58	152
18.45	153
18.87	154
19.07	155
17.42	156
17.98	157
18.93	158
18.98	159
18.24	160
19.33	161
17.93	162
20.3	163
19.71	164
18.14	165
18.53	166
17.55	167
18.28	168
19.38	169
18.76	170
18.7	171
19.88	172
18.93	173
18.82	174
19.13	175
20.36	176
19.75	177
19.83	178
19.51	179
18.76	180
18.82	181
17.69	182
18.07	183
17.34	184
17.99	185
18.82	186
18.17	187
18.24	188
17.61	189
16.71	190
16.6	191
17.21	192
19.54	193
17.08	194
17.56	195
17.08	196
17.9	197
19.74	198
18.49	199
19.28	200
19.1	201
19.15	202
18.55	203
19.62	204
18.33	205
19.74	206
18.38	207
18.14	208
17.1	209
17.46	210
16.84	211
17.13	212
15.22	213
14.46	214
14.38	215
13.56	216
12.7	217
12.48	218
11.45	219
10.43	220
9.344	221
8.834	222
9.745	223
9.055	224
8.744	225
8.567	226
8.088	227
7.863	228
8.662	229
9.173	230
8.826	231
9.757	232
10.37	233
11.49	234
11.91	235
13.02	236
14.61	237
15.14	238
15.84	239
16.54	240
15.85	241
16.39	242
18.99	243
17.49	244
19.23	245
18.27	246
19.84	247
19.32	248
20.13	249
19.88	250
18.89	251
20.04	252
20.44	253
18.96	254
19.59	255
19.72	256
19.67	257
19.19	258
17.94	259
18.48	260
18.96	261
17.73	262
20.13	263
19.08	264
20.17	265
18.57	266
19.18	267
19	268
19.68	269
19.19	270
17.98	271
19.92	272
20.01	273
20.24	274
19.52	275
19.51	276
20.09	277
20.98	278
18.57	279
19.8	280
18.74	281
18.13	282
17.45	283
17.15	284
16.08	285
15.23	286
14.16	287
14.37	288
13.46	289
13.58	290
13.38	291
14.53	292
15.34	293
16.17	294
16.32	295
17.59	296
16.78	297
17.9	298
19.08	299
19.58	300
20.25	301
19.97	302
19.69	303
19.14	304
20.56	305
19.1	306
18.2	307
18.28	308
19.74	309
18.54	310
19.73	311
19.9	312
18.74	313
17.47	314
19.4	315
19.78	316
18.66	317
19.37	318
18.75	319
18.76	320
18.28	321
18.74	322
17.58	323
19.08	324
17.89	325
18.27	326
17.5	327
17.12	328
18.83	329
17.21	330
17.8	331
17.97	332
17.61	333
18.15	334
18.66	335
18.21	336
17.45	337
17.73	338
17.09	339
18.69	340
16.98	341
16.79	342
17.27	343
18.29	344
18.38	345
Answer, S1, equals 7.91 kPa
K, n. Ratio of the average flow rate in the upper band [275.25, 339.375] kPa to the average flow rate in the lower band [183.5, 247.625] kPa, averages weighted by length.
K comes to 1.2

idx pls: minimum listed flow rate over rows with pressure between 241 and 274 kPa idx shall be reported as 15.85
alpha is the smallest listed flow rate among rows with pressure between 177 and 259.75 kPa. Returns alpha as 7.863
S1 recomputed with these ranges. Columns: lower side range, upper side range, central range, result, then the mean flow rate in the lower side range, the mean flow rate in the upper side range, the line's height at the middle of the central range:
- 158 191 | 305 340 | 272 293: 1.40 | 18.7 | 18.4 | 18.5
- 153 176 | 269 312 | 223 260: 6.29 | 18.8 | 18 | 18.3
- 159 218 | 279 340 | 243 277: -2.55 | 18.1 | 17.8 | 17.9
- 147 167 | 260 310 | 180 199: 0.57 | 18.6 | 18.1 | 18.5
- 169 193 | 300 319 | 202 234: 9.67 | 18.5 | 19.2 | 18.7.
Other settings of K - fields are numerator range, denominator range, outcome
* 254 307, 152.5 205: 0.98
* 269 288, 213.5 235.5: 1.76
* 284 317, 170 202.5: 0.95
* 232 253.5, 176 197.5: 0.92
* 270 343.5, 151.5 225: 1.04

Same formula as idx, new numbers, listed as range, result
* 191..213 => 15.22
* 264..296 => 13.38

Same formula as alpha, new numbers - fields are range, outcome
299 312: 18.2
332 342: 16.79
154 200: 16.6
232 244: 9.757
